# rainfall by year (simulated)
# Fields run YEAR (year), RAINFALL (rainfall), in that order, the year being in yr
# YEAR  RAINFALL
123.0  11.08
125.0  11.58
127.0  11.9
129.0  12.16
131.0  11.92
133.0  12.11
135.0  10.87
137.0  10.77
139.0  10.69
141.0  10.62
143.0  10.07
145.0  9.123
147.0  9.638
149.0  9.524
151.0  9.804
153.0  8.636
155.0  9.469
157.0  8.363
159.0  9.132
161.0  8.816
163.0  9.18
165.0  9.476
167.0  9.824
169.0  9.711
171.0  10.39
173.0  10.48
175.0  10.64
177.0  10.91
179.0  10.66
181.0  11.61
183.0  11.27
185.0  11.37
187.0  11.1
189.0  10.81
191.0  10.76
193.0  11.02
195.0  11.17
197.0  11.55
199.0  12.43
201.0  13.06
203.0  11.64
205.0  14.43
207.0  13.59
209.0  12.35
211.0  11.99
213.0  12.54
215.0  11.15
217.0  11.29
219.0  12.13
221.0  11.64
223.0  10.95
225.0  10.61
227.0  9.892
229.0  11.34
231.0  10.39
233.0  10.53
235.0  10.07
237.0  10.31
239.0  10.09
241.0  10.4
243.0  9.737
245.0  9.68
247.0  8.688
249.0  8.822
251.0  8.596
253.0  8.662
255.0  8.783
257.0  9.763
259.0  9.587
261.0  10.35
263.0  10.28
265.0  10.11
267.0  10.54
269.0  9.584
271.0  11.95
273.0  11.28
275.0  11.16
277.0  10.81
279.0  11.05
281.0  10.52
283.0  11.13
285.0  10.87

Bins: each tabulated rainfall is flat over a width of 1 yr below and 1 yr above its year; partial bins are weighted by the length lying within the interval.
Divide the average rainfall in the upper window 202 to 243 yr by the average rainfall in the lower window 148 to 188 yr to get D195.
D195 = 1.1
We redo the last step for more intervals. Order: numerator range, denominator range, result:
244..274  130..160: 0.97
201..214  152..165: 1.42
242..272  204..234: 0.83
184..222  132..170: 1.22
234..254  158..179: 0.96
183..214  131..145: 1.11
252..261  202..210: 0.72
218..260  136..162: 1.05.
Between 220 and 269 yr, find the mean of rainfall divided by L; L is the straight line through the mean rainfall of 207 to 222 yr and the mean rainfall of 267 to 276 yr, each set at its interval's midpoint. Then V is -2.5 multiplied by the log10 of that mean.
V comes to 0.15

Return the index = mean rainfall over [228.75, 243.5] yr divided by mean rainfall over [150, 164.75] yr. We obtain 1.1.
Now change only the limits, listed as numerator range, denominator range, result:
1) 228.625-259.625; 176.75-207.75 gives 0.83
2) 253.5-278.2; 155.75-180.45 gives 1.05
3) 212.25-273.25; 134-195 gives 1.01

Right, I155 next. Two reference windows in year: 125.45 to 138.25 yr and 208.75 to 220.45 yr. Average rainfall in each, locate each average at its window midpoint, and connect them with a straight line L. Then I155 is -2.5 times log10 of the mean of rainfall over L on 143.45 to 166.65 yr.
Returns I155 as 0.25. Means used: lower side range 11.6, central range 9.23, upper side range 11.9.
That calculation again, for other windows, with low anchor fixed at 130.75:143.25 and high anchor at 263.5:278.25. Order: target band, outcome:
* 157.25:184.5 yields 0.08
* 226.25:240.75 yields 0.05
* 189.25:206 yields -0.10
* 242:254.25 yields 0.20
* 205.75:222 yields -0.12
